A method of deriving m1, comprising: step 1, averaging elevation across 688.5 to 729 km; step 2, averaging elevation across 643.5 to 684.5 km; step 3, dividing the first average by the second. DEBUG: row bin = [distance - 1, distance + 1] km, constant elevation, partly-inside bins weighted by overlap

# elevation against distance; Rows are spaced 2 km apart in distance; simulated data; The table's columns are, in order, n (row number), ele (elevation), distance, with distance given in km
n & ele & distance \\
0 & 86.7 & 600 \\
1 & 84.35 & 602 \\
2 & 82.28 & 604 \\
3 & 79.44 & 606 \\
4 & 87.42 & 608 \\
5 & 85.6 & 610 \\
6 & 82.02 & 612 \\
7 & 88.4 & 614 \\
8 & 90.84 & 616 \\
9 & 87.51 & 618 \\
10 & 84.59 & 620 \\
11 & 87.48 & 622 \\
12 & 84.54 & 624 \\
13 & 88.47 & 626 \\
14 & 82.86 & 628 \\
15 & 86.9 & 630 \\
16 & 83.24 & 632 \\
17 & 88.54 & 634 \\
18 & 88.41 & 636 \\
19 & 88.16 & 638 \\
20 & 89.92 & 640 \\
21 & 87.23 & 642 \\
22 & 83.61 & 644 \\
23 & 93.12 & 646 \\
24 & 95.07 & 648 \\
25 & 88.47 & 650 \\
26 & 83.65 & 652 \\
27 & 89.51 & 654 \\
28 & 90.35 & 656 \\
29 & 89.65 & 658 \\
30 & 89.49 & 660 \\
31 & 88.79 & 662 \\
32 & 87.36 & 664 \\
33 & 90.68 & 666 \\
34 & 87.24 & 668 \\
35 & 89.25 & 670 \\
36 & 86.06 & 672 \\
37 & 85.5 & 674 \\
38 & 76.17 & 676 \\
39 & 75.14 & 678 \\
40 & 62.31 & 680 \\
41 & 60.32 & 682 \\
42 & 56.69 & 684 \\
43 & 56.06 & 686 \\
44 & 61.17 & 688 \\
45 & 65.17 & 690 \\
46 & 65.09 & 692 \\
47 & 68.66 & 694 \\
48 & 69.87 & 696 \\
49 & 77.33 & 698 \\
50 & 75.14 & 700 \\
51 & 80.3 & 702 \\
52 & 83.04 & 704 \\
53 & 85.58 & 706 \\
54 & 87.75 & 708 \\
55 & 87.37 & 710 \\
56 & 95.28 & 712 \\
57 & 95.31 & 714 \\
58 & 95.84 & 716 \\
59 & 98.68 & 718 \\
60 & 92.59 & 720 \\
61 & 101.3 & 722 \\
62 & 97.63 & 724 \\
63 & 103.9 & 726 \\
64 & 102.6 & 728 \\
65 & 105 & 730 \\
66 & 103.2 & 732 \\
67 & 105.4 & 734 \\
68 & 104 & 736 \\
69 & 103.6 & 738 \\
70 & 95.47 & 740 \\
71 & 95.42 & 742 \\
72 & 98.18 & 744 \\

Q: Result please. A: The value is 1.0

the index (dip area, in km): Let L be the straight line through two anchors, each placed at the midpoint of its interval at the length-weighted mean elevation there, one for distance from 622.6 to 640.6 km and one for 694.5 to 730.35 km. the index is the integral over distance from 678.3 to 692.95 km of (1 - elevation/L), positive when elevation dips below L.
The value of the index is 4.5 km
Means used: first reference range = 86.7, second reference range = 90.2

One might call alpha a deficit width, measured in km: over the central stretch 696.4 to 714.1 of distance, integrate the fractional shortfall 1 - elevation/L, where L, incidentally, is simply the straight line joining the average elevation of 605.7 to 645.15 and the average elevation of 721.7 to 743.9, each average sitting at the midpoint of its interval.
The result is 2.4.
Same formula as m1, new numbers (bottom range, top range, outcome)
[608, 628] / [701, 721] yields 1.04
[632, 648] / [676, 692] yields 0.72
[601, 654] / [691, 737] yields 1.04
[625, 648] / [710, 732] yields 1.12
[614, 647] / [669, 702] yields 0.81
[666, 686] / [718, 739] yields 1.35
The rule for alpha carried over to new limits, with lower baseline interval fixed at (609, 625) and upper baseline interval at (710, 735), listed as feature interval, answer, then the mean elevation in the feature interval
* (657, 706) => 9.3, 76.3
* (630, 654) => 0.3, 88.1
